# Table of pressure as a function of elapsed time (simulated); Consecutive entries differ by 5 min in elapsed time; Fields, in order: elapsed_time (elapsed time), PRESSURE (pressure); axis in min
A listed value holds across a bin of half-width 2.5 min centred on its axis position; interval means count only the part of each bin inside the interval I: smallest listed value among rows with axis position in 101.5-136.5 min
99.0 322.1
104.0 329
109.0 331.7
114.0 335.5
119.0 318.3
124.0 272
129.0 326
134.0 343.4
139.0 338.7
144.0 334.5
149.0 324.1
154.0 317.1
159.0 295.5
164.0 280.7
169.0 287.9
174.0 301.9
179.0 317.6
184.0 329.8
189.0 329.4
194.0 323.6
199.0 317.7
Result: 272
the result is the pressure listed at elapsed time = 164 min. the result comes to 280.7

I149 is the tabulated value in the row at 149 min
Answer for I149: 324.1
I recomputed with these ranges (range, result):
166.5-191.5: 287.9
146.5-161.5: 295.5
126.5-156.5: 317.1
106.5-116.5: 331.7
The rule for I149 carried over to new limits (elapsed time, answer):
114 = 335.5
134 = 343.4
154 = 317.1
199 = 317.7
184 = 329.8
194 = 323.6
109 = 331.7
